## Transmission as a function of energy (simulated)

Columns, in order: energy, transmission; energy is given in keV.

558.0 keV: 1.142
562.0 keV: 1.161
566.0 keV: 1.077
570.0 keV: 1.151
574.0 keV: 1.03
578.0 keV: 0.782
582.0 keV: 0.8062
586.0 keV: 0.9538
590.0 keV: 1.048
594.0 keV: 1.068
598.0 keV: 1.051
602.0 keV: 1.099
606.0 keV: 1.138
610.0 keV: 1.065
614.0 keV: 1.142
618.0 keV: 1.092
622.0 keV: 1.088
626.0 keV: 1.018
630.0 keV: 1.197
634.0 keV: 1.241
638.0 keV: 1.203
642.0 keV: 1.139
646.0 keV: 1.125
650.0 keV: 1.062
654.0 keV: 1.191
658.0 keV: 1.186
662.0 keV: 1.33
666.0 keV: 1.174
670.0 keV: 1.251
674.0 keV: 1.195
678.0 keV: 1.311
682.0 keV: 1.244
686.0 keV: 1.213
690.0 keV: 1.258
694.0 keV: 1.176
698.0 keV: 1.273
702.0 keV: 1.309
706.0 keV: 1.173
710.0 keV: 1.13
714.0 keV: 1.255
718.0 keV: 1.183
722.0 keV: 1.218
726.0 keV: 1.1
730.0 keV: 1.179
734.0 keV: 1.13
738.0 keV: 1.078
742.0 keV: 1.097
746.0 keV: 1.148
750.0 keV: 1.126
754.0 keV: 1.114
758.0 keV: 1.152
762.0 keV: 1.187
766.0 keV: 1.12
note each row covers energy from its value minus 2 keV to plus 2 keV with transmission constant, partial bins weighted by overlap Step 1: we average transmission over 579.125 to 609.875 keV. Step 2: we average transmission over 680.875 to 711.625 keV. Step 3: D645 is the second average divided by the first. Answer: 1.2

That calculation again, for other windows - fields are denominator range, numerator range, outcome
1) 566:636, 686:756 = 1.11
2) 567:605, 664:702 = 1.23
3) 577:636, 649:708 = 1.16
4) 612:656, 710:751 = 1.01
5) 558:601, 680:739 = 1.17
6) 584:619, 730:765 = 1.06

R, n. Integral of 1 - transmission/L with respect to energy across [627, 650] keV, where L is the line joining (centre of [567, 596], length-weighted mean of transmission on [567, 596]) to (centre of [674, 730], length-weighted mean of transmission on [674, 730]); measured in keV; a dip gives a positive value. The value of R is -1.5 keV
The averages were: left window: 0.98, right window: 1.22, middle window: 1.16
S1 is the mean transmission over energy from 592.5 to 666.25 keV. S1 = 1.14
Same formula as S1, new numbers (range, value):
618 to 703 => 1.2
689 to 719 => 1.22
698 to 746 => 1.17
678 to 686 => 1.25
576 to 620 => 1.02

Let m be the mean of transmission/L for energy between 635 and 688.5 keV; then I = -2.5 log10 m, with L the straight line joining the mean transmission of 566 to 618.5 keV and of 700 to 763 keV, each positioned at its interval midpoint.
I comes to -0.10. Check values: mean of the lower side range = 1.03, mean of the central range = 1.2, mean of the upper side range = 1.16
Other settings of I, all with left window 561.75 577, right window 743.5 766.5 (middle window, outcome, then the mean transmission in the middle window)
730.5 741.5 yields 0.02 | 1.11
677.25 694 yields -0.12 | 1.24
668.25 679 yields -0.12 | 1.25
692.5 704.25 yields -0.12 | 1.25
